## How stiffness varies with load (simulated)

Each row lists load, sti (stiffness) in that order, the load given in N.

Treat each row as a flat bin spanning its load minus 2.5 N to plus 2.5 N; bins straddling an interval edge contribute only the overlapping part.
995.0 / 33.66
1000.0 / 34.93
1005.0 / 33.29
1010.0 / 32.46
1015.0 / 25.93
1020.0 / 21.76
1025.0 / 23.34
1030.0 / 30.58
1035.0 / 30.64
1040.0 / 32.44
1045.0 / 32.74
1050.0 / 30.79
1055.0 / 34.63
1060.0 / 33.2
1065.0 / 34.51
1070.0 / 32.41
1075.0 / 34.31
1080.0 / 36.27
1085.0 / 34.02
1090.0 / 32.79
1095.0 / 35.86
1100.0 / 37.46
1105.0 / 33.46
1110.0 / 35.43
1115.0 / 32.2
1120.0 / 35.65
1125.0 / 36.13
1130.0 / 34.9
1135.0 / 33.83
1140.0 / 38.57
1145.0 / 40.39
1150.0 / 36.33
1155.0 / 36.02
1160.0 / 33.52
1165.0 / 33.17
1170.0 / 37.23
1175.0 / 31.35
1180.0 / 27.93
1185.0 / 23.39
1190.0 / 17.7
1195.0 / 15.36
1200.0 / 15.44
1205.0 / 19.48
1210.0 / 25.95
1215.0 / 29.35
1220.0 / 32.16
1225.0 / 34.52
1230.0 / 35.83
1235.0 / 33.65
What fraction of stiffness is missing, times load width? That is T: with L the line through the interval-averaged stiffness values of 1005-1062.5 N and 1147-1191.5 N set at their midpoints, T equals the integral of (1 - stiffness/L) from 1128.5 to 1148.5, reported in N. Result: -4.0 N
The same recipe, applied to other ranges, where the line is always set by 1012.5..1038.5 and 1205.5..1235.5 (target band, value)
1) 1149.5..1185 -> -3.58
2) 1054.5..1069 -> -3.37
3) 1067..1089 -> -5.00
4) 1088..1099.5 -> -2.75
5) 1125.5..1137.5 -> -2.34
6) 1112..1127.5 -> -3.20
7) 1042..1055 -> -2.46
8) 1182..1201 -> 7.44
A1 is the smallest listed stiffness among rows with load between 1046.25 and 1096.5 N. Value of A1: 30.79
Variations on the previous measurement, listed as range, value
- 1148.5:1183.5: 27.93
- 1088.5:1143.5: 32.2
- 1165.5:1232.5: 15.36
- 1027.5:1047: 30.58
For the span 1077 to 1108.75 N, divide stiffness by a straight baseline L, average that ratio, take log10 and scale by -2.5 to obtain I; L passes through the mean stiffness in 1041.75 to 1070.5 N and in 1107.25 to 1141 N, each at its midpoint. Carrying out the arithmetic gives -0.026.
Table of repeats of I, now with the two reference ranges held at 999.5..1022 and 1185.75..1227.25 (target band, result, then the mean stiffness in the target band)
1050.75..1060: -0.192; 33.5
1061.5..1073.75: -0.206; 33.5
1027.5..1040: -0.083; 31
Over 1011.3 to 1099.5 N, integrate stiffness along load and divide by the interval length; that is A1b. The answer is 31.7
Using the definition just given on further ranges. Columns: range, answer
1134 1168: 36.1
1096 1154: 35.9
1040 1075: 33.1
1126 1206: 30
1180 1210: 19.7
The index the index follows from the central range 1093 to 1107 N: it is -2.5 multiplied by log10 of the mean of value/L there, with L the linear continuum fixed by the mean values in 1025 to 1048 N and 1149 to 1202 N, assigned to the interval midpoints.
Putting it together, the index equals -0.21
